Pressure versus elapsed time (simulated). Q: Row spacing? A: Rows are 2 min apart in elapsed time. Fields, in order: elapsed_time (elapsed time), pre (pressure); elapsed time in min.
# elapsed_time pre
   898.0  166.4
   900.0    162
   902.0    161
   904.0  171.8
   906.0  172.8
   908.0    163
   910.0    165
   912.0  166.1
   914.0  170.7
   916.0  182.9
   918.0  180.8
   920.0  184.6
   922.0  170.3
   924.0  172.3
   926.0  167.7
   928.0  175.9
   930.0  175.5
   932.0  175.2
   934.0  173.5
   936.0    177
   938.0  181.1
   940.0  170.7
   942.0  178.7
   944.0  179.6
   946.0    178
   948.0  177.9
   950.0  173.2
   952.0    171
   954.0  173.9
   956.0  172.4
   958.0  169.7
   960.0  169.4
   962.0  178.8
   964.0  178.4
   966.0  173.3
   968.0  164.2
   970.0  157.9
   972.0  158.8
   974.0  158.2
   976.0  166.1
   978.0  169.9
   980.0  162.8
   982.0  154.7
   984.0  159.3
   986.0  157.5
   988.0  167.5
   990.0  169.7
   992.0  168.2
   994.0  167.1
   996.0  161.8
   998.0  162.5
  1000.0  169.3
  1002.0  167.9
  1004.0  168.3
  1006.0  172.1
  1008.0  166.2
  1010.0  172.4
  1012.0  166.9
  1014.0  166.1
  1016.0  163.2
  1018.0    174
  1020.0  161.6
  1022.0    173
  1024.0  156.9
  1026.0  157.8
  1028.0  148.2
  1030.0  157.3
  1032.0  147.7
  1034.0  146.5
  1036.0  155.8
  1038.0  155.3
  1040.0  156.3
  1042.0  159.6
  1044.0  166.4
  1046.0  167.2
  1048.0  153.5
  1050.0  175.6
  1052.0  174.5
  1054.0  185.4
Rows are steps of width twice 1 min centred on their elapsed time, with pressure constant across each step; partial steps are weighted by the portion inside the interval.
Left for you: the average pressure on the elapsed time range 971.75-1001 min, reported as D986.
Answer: 164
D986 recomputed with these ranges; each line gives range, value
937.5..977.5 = 171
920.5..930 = 173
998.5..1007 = 169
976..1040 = 163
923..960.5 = 174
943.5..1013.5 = 168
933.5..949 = 177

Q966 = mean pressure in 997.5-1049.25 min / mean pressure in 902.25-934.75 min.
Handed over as 0.9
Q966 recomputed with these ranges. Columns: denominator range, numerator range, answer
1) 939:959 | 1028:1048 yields 0.90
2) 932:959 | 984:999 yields 0.94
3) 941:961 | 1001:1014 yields 0.97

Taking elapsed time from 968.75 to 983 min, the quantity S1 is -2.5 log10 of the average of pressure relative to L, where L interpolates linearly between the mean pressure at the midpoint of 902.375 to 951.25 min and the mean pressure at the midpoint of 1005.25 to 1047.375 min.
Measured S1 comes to 0.04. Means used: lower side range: 174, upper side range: 161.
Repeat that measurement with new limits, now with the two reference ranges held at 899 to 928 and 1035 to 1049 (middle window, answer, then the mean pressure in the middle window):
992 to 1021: -0.03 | 167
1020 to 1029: 0.01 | 159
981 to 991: 0.02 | 162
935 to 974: -0.03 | 172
